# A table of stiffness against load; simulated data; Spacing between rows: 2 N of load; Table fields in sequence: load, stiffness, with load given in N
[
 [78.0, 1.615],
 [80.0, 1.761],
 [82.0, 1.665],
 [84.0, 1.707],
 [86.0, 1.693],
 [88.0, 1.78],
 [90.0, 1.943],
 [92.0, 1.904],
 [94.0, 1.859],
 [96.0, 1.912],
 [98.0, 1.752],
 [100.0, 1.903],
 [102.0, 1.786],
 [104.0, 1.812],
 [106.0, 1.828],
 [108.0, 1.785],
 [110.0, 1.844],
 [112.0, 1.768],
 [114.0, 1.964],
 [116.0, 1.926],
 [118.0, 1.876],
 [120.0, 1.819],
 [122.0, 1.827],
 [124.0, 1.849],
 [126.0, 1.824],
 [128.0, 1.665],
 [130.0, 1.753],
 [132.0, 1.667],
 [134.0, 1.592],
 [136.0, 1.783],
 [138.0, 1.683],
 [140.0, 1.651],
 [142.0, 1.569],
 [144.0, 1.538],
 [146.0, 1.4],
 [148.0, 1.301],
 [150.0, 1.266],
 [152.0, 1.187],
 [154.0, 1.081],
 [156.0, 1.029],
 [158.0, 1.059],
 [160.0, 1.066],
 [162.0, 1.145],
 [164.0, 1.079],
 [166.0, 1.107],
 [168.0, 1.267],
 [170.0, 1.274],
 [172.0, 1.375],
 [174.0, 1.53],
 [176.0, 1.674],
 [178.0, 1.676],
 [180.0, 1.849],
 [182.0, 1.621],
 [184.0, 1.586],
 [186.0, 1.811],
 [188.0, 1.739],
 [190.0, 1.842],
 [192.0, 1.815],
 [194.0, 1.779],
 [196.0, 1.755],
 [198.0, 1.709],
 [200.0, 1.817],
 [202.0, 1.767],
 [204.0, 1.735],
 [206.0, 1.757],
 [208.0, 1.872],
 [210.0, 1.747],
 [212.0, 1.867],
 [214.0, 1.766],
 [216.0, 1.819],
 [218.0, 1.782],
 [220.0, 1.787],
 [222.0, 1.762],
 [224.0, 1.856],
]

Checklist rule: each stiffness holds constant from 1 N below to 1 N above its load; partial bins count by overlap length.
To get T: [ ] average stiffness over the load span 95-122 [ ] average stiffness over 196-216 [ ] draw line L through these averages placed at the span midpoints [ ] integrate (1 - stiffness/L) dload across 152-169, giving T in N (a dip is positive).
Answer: 6.6 N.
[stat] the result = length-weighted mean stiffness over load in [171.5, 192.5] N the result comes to 1.69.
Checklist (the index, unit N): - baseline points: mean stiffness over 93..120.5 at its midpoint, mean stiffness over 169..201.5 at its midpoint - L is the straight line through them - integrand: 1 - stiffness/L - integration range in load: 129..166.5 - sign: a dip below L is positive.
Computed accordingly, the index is 8.4 N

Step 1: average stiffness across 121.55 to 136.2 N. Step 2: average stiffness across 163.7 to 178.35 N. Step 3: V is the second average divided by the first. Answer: 0.79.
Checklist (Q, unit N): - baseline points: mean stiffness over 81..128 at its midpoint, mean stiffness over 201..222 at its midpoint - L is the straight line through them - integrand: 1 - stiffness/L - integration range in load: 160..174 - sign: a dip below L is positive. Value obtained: 4.5 N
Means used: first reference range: 1.82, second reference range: 1.79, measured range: 1.22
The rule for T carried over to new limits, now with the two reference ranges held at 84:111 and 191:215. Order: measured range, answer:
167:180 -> 2.2 N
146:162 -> 5.7 N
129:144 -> 1.2 N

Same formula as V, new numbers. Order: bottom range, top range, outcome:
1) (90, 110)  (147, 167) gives 0.61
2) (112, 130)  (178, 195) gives 0.95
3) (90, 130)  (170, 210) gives 0.93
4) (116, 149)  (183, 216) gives 1.05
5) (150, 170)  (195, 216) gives 1.58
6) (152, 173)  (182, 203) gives 1.53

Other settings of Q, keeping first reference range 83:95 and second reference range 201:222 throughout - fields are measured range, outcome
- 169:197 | 2.0 N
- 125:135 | 0.6 N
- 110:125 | -0.4 N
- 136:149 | 1.9 N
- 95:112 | -0.1 N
